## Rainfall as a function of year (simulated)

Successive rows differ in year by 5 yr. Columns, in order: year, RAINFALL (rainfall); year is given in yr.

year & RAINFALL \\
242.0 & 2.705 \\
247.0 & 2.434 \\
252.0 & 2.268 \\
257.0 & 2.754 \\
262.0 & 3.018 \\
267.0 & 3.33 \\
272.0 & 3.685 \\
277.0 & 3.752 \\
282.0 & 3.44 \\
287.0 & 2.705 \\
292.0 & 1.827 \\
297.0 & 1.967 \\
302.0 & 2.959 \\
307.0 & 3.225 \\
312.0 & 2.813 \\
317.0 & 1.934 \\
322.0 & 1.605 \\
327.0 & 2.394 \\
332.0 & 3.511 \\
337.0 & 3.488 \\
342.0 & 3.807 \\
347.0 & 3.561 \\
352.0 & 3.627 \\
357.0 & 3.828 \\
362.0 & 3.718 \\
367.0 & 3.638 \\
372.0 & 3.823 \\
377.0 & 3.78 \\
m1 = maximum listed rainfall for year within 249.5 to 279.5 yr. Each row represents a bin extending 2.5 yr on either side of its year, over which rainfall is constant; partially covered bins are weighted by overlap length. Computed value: 3.752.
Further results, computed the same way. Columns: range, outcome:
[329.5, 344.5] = 3.807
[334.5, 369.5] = 3.828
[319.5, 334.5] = 3.511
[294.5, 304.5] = 2.959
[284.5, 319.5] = 3.225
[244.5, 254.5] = 2.434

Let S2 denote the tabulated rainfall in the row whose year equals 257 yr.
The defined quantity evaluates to 2.754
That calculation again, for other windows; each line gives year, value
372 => 3.823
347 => 3.561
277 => 3.752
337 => 3.488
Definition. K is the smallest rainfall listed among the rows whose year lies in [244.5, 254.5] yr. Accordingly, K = 2.268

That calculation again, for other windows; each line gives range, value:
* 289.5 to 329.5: 1.605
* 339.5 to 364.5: 3.561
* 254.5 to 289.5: 2.705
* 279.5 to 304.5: 1.827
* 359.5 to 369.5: 3.638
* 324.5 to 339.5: 2.394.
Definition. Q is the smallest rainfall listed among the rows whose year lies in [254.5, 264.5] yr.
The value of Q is 2.754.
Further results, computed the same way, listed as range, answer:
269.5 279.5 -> 3.685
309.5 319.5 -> 1.934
